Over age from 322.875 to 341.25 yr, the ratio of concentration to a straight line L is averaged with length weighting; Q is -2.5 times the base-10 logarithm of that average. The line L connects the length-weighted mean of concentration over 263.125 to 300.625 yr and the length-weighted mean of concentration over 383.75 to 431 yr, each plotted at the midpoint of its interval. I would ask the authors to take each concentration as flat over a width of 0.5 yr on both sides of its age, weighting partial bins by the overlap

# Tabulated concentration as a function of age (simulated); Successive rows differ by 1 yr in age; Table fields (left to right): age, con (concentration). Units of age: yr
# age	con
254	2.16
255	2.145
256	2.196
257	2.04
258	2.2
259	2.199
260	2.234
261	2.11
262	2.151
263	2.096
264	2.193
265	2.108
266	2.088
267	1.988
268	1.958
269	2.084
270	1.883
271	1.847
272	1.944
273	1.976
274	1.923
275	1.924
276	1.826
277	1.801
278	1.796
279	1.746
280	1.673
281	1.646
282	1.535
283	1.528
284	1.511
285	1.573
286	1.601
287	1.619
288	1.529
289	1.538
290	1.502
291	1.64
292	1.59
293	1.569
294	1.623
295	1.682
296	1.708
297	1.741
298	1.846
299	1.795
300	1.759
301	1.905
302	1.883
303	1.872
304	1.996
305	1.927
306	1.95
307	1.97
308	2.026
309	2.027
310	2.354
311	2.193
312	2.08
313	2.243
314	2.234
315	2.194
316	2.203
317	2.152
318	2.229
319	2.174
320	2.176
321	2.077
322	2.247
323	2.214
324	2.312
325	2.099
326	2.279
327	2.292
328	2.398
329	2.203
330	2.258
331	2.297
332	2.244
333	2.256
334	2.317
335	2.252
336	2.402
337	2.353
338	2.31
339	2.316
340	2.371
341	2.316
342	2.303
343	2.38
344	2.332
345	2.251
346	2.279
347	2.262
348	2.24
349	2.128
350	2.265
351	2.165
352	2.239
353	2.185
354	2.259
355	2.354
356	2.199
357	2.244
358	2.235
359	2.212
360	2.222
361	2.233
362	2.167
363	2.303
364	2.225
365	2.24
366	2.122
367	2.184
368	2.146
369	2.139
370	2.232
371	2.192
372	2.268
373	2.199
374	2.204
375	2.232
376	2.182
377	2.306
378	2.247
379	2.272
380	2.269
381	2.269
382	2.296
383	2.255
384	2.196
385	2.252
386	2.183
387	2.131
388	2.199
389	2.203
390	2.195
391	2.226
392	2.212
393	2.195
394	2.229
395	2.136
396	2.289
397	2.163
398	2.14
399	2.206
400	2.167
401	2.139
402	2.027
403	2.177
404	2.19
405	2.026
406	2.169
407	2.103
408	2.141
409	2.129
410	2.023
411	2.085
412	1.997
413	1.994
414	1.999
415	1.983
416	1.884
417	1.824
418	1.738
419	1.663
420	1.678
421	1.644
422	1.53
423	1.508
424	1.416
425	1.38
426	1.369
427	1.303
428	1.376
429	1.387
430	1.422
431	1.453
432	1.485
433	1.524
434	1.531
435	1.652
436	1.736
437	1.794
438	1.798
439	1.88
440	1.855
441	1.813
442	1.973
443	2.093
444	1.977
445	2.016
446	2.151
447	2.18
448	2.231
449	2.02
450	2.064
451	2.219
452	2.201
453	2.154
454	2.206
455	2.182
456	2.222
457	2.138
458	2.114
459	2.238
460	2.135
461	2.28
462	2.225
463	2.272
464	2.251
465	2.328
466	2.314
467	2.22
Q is -0.24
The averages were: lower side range 1.77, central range 2.29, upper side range 1.94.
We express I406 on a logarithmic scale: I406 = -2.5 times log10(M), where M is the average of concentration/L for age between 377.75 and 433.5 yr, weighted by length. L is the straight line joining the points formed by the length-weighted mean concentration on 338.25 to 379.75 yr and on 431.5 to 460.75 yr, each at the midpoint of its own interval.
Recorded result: 0.08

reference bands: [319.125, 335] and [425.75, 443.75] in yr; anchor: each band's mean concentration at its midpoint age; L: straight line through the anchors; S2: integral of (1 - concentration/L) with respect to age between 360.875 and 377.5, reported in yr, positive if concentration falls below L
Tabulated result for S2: -1.67 yr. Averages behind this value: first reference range 2.24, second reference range 1.64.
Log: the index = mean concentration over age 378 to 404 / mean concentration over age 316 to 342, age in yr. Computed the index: 1.0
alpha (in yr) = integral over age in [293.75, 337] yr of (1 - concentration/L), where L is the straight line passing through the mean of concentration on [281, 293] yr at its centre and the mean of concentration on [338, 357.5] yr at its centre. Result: -4.7 yr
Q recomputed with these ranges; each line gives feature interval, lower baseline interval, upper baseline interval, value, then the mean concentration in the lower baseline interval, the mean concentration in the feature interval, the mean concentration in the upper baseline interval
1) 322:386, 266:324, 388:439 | -0.19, 1.89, 2.25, 1.88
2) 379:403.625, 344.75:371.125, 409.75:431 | -0.15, 2.22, 2.2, 1.67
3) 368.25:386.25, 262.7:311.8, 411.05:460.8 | -0.21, 1.83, 2.23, 1.84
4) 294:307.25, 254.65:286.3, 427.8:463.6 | 0.05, 1.92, 1.84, 1.95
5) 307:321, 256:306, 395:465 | -0.16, 1.84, 2.16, 1.94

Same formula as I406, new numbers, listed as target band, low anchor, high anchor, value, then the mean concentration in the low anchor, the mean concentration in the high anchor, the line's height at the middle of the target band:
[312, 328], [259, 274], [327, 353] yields 0.00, 2.05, 2.28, 2.22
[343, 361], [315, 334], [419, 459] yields -0.06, 2.23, 1.82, 2.13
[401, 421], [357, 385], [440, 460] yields 0.09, 2.22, 2.11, 2.17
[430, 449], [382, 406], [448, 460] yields 0.18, 2.18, 2.16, 2.17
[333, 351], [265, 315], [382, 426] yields -0.19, 1.84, 2.02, 1.92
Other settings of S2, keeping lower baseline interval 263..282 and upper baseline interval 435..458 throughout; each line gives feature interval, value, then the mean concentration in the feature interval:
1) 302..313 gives -0.6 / 2.04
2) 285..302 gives 2.2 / 1.67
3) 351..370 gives -2.4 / 2.22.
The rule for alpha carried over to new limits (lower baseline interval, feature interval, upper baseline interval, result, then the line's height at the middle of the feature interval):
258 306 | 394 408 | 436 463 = -1.01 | 2.01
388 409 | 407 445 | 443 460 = 7.32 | 2.15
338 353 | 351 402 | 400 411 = -0.54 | 2.19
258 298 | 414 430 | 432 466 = 3.33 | 2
